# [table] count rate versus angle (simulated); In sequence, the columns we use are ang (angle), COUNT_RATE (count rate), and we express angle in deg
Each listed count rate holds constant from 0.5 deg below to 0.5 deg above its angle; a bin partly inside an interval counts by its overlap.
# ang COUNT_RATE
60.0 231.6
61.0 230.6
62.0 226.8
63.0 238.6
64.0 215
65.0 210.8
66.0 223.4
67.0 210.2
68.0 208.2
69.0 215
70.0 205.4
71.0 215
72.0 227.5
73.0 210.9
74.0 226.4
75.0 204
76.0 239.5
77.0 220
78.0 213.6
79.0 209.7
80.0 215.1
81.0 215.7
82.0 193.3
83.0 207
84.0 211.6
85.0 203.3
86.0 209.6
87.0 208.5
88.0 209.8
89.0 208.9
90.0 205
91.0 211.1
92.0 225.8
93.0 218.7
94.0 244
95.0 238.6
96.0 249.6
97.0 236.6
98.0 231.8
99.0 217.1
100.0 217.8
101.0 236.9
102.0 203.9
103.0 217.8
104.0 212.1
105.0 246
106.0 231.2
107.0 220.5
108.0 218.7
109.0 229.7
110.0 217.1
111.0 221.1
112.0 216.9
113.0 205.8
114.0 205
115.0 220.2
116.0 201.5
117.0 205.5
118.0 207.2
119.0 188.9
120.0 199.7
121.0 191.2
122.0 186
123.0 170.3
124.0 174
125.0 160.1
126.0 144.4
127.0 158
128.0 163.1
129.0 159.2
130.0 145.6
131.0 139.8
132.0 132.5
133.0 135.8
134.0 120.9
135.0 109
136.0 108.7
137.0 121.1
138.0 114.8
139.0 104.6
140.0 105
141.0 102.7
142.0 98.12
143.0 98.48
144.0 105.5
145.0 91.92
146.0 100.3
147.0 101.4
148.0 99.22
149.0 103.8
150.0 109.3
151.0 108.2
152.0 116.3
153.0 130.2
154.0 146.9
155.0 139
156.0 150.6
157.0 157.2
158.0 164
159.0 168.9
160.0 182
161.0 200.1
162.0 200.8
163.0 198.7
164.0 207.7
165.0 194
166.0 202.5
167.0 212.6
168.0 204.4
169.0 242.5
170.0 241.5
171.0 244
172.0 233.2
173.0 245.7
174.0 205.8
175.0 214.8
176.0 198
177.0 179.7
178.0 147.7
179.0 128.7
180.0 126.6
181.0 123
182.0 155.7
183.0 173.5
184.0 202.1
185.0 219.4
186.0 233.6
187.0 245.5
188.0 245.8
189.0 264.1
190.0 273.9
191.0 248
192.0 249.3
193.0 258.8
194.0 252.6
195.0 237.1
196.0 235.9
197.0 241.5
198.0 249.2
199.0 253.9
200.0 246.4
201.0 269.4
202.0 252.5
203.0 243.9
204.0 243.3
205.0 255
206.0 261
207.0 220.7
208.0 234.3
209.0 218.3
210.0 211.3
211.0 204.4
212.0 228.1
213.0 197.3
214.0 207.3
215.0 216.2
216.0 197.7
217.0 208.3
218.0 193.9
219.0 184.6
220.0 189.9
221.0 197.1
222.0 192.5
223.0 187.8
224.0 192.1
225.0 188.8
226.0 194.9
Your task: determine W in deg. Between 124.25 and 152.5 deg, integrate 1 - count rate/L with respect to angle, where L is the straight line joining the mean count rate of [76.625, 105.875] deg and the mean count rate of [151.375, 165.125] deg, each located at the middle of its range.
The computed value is 9.7 deg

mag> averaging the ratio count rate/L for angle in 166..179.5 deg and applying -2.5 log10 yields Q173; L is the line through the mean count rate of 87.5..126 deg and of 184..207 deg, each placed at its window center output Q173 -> 0.15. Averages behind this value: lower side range 212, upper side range 247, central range 207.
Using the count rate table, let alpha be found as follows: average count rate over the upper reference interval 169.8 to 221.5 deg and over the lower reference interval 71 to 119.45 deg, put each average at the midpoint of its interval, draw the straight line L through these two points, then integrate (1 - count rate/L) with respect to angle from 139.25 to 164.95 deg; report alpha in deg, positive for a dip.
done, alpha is 9.68 deg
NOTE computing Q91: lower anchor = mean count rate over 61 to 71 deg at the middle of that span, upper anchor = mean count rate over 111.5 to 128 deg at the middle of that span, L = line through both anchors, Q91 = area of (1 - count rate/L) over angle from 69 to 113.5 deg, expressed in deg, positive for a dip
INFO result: -3.28 deg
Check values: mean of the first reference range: 218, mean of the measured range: 219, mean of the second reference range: 189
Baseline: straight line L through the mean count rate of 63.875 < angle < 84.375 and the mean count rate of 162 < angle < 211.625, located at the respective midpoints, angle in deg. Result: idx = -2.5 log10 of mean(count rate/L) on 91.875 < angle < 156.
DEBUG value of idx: 0.268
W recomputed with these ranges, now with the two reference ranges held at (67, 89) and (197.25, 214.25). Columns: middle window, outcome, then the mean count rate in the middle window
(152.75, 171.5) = 3.15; 190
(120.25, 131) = 2.74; 165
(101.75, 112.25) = -0.19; 222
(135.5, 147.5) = 6.41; 104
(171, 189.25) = 2.67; 197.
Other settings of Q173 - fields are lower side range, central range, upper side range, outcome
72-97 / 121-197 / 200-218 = 0.29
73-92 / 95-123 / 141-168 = -0.15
